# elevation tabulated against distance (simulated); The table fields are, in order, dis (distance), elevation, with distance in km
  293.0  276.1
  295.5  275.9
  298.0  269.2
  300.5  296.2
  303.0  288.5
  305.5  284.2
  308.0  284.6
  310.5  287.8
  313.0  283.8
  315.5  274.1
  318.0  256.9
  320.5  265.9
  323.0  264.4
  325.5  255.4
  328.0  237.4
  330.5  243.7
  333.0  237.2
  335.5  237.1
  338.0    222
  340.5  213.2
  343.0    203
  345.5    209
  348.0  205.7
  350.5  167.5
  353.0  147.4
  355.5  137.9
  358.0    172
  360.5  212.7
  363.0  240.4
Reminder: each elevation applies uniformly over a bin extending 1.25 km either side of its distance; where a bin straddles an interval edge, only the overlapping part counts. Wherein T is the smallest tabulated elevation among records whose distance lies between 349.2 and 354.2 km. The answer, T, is 147.4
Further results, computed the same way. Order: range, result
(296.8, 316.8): 269.2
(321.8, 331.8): 237.4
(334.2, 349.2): 203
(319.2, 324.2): 264.4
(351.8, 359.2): 137.9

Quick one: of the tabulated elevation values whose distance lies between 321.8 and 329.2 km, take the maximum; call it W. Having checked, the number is 264.4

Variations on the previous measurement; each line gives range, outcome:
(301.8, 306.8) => 288.5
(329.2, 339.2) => 243.7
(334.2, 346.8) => 237.1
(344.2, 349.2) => 209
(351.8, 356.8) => 147.4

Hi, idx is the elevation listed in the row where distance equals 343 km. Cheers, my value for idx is 203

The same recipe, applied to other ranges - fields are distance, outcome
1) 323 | 264.4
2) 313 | 283.8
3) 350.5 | 167.5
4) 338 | 222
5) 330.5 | 243.7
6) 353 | 147.4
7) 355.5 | 137.9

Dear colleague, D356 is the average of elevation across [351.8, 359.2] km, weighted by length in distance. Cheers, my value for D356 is 152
